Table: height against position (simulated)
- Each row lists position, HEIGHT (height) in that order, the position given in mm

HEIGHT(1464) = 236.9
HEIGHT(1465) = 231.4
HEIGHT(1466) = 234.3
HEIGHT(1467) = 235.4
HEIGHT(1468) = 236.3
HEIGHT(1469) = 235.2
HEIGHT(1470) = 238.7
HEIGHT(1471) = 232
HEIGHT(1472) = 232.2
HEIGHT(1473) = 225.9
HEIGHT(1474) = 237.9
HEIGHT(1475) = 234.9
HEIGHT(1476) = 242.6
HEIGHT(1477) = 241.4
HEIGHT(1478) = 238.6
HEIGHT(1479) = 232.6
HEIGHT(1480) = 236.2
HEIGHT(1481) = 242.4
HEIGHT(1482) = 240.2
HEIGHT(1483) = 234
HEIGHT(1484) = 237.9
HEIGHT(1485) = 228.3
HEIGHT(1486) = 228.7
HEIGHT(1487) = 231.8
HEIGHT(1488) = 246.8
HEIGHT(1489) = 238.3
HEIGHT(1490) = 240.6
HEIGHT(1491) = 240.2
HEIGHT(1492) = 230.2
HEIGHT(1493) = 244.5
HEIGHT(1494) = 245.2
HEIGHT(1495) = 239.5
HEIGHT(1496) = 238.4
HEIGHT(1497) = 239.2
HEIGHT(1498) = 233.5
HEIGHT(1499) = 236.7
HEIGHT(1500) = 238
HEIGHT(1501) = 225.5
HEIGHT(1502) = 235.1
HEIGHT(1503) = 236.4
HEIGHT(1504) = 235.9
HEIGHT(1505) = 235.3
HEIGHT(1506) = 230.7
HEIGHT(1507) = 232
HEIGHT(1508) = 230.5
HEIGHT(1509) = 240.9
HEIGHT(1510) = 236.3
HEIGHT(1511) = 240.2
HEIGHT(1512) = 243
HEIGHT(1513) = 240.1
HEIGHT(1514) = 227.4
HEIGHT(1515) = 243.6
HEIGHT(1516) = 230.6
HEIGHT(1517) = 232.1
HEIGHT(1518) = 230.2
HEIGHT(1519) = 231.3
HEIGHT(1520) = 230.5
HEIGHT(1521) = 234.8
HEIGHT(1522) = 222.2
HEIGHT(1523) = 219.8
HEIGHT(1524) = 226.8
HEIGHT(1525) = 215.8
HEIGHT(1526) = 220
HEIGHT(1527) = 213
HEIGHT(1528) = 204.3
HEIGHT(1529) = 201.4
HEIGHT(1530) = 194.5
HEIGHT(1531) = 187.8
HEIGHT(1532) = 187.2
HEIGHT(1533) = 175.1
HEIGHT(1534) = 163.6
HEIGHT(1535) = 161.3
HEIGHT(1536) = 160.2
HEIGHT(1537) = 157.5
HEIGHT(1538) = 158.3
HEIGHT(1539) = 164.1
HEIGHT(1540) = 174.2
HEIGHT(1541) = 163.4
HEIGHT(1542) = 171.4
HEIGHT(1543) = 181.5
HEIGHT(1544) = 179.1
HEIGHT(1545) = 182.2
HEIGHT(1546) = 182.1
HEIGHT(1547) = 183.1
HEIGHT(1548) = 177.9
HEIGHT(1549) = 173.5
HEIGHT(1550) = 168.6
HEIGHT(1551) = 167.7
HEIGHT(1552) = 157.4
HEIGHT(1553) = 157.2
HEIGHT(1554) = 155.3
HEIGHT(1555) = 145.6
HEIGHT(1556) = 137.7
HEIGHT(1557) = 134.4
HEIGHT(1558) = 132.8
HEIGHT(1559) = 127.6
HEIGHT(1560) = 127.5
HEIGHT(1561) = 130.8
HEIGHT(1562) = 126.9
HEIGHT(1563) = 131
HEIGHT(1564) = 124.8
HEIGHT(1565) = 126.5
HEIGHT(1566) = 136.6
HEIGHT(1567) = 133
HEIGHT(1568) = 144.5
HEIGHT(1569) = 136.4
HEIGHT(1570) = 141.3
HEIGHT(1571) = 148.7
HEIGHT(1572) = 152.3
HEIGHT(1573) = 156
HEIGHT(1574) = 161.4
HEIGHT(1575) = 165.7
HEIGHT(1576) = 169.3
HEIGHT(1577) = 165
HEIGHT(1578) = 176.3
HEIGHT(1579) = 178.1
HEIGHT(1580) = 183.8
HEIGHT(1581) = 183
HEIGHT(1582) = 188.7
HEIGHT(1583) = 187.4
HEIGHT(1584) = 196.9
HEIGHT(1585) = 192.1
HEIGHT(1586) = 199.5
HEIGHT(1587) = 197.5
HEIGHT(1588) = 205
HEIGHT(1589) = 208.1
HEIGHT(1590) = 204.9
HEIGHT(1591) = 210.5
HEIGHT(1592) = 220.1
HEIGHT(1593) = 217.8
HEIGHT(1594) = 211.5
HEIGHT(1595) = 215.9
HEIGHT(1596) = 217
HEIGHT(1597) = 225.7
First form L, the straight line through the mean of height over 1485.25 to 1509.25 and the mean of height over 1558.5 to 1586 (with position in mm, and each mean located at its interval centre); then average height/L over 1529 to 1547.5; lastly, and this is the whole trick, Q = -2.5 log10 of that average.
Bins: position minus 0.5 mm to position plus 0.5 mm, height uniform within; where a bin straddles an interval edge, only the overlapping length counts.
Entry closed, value 0.106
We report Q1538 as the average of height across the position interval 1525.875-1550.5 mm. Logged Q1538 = 179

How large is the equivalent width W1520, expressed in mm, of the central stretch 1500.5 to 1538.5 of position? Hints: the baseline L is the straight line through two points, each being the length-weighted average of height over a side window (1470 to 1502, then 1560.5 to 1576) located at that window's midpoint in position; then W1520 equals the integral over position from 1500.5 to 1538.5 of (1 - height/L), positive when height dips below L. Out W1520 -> -3.2 mm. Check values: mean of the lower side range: 237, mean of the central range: 216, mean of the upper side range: 142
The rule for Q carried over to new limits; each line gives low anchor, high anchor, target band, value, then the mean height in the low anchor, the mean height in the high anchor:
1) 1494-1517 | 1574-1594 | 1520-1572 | 0.266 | 236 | 192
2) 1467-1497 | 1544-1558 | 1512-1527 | -0.165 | 237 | 163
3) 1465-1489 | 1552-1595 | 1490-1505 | -0.077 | 236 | 165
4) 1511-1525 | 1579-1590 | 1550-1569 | 0.435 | 231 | 194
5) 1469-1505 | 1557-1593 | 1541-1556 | 0.110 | 237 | 165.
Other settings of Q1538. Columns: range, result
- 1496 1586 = 187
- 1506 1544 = 207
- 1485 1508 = 236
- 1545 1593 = 165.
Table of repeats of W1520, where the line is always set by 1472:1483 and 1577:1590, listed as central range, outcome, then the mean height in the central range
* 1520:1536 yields 1.0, 201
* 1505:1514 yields -0.5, 236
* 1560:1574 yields 4.2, 138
